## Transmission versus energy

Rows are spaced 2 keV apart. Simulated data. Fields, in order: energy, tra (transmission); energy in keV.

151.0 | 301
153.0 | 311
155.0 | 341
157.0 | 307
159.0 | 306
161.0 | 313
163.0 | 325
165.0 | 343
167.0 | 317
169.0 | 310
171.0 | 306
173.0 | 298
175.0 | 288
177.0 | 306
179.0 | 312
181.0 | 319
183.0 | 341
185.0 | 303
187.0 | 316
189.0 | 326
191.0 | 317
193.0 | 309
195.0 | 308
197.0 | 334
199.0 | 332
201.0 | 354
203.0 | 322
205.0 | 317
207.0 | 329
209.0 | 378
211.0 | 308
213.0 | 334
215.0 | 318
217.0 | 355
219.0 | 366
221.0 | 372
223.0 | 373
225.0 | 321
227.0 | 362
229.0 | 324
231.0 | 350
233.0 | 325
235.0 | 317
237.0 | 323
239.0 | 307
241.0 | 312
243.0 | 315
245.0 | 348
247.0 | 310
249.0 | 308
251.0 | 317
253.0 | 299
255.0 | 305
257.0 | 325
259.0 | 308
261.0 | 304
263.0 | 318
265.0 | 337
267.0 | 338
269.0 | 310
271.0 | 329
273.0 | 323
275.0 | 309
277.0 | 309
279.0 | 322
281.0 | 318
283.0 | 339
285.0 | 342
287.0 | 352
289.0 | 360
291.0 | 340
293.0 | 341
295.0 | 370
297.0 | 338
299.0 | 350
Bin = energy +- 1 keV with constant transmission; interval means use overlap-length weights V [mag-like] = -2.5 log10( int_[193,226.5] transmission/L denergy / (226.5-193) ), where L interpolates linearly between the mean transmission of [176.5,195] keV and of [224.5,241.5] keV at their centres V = -0.05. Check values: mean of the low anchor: 316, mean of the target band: 338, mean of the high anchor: 327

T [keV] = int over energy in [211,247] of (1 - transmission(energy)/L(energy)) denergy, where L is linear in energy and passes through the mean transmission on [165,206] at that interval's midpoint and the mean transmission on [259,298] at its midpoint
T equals -1.3 keV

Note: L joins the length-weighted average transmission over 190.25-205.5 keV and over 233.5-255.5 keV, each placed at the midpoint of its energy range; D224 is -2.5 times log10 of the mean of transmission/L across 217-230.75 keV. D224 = -0.11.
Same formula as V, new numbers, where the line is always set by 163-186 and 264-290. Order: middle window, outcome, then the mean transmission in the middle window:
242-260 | 0.04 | 315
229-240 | 0.00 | 324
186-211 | -0.03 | 328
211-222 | -0.08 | 345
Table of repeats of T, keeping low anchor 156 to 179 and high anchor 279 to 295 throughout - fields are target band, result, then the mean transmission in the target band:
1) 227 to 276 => 1.9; 320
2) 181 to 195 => -0.1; 318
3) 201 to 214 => -0.5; 333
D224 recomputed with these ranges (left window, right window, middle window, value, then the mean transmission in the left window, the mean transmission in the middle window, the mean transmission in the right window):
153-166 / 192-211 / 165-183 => 0.047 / 322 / 311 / 330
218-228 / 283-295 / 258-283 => 0.102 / 359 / 320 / 348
